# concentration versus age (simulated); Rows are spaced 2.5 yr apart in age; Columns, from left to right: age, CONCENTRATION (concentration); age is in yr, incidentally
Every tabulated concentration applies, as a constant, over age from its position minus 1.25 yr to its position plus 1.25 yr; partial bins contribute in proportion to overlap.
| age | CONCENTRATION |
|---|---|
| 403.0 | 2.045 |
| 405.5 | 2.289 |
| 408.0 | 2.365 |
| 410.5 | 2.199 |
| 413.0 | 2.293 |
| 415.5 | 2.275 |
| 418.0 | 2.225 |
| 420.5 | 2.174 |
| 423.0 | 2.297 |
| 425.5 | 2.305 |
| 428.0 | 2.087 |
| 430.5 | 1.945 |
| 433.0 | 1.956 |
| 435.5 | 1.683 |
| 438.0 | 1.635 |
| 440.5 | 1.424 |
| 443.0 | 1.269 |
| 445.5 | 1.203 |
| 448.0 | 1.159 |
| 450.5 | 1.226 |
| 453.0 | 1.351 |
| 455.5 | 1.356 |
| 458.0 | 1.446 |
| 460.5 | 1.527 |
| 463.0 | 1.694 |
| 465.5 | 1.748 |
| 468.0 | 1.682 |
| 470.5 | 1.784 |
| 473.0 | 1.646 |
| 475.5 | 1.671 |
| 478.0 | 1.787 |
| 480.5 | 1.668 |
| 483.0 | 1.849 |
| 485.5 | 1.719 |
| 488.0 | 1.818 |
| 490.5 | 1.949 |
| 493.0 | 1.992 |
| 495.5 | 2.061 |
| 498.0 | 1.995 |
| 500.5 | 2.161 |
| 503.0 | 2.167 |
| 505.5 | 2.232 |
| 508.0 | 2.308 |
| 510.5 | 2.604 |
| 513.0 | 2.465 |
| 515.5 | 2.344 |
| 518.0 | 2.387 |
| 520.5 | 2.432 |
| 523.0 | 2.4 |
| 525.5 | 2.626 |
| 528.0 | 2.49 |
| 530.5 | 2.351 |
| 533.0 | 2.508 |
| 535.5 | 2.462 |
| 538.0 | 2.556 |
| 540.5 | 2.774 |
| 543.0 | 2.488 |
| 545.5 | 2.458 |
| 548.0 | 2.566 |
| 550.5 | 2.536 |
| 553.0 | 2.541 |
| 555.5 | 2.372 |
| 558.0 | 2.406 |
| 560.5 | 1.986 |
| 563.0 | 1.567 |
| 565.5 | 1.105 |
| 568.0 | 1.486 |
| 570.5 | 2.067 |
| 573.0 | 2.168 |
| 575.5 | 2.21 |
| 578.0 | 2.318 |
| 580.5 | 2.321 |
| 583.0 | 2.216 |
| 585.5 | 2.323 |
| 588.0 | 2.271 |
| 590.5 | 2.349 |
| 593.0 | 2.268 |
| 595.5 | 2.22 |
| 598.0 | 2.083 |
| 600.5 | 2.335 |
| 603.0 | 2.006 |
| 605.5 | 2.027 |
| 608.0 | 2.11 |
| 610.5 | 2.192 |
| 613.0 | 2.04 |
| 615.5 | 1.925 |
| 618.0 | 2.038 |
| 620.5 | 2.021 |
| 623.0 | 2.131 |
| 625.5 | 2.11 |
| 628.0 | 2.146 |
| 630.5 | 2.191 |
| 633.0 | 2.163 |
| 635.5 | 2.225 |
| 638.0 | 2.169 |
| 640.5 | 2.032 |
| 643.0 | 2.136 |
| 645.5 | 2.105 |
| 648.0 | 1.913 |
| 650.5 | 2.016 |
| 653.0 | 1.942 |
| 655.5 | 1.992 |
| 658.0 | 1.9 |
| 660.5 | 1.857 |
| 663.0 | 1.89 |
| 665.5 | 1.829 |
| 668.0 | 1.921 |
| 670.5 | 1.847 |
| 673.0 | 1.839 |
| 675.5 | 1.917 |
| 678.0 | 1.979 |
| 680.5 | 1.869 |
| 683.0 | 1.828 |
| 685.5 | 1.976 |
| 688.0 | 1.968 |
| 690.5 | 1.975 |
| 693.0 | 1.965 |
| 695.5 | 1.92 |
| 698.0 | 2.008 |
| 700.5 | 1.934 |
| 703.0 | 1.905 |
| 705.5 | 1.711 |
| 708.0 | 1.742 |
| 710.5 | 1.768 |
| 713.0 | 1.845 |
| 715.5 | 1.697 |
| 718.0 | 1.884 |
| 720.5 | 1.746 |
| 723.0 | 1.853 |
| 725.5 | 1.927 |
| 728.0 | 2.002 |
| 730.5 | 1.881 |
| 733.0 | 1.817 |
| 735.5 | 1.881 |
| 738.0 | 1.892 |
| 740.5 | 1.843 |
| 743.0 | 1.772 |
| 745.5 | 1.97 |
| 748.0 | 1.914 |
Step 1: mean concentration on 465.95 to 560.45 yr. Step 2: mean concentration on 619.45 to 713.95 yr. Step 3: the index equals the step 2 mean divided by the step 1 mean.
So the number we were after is 0.9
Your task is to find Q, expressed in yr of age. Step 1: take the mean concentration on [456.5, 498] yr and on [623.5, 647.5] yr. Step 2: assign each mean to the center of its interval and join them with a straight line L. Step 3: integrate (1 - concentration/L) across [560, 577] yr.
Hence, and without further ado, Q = 1.5 yr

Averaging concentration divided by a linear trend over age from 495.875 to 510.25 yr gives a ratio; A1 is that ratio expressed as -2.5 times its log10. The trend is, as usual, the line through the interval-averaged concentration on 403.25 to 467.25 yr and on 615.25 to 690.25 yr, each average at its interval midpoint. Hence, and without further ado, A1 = -0.18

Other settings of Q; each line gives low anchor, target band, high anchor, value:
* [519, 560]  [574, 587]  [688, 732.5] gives 0.4 yr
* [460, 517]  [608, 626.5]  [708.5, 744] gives -1.7 yr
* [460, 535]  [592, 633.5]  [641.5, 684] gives -3.0 yr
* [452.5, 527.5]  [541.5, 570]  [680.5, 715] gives -2.9 yr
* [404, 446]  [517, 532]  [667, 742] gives -3.8 yr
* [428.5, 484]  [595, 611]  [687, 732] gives -3.5 yr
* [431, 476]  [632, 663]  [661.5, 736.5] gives -3.9 yr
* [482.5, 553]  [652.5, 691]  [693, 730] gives 0.9 yr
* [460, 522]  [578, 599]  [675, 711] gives -3.4 yr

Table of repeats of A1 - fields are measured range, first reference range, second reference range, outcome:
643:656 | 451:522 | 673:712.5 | -0.06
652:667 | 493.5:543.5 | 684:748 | 0.07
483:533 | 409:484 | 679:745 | -0.25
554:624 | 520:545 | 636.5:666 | 0.08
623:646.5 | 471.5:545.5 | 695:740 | -0.08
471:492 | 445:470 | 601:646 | -0.14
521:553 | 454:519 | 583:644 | -0.24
